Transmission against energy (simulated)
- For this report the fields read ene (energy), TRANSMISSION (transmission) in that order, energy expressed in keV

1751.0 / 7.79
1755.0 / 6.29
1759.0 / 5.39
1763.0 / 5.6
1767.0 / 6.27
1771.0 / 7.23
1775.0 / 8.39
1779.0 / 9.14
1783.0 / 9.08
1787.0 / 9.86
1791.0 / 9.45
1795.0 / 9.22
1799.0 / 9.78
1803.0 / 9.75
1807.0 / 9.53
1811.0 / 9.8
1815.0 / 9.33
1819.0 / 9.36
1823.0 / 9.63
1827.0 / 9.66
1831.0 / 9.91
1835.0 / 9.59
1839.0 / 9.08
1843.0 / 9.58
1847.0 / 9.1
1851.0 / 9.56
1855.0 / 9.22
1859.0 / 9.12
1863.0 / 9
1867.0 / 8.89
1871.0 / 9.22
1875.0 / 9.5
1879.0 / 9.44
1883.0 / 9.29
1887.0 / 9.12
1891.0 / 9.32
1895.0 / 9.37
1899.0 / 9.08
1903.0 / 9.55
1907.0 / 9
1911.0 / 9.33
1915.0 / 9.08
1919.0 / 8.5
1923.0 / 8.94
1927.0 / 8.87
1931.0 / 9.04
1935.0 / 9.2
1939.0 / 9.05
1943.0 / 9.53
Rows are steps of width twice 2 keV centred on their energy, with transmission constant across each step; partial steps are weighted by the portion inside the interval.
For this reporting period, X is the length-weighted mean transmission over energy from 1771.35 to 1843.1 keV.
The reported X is 9.4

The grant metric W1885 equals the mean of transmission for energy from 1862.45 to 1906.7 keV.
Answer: 9.25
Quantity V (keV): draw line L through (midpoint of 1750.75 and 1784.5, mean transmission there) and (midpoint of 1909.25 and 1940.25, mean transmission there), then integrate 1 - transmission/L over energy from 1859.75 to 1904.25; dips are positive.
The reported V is -3.9 keV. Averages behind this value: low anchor 7.19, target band 9.24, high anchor 9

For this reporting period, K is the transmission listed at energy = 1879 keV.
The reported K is 9.44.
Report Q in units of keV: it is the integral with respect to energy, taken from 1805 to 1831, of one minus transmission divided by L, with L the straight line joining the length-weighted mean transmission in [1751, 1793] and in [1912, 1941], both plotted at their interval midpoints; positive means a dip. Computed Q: -4.9 keV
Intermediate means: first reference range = 7.68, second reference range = 8.97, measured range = 9.58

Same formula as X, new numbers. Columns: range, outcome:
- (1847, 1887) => 9.23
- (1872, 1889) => 9.33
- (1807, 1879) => 9.39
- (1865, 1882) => 9.26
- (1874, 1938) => 9.16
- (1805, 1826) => 9.54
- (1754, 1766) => 5.76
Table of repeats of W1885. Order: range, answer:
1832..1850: 9.38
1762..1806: 8.61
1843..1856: 9.34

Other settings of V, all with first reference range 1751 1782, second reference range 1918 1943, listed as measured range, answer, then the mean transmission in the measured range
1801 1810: -2.6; 9.66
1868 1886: -2.1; 9.32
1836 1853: -2.9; 9.35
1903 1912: -0.5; 9.23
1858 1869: -1.1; 8.99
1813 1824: -2.5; 9.42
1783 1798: -4.4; 9.47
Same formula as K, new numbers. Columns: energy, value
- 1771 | 7.23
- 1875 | 9.5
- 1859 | 9.12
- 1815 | 9.33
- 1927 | 8.87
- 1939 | 9.05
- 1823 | 9.63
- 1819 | 9.36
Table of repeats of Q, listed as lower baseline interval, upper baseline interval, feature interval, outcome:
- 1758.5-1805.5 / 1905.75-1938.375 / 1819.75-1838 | -2.3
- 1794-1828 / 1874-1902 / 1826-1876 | 0.5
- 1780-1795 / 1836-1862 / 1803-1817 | -0.3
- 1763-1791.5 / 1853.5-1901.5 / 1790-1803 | -1.7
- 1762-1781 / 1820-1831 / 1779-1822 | -4.5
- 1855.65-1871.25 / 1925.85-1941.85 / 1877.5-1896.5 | -0.5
